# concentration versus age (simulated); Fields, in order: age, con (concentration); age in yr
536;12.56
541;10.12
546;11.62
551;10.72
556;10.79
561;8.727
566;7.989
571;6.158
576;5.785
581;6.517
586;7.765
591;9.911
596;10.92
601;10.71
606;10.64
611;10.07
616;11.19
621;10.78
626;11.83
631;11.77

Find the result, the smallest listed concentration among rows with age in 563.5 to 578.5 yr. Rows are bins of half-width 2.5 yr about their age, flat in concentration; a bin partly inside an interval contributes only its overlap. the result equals 5.785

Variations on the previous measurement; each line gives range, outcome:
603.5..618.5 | 10.07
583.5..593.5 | 7.765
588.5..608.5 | 9.911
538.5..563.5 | 8.727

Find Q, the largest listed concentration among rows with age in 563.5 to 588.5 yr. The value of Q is 7.989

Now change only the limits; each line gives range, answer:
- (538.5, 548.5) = 11.62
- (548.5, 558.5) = 10.79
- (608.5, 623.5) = 11.19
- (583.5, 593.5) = 9.911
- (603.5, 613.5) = 10.64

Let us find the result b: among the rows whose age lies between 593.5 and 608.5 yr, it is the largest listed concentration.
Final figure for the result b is 10.92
